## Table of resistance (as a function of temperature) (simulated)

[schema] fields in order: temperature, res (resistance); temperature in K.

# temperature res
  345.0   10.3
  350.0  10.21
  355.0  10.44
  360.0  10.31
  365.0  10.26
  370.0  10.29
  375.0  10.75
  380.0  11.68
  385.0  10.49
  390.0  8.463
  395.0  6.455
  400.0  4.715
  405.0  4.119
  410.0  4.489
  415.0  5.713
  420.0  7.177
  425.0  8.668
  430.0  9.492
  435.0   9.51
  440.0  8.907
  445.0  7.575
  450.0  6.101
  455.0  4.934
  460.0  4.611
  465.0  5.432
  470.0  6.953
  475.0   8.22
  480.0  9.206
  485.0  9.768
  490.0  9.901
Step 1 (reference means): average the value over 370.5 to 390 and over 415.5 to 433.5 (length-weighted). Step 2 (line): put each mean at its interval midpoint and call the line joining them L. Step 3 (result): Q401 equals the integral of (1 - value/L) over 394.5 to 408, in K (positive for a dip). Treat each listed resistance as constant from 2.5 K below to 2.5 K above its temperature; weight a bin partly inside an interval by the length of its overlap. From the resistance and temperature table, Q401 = 6.6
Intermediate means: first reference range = 10.6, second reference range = 8.2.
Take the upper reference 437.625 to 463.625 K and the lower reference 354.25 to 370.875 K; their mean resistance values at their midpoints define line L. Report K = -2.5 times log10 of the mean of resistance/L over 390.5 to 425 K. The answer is 0.37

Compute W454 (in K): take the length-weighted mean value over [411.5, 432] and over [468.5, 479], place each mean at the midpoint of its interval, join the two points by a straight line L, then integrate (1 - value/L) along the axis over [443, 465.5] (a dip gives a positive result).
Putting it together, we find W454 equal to 5.9 K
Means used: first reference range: 7.56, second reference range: 7.88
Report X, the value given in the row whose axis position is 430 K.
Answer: 9.492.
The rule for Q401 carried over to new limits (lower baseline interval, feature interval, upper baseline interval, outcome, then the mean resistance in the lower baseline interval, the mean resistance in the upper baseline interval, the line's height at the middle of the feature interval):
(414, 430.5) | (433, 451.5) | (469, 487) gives -0.1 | 7.74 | 8.63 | 8.06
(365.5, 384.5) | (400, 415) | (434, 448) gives 7.8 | 10.8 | 8.48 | 9.66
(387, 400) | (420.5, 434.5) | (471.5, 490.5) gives -1.8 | 7.05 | 9.09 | 7.84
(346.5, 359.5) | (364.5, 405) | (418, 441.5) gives 4.0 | 10.3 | 8.78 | 9.68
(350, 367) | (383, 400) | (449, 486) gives 2.6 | 10.3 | 6.82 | 9.26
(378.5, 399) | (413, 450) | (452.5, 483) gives -2.2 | 8.82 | 6.61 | 7.63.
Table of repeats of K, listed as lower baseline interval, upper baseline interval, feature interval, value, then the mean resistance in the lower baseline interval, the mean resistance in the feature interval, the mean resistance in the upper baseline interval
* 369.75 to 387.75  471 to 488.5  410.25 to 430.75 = 0.351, 10.8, 7.26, 8.93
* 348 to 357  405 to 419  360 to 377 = -0.168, 10.3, 10.4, 5.15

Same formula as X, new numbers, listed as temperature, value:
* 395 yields 6.455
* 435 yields 9.51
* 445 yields 7.575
